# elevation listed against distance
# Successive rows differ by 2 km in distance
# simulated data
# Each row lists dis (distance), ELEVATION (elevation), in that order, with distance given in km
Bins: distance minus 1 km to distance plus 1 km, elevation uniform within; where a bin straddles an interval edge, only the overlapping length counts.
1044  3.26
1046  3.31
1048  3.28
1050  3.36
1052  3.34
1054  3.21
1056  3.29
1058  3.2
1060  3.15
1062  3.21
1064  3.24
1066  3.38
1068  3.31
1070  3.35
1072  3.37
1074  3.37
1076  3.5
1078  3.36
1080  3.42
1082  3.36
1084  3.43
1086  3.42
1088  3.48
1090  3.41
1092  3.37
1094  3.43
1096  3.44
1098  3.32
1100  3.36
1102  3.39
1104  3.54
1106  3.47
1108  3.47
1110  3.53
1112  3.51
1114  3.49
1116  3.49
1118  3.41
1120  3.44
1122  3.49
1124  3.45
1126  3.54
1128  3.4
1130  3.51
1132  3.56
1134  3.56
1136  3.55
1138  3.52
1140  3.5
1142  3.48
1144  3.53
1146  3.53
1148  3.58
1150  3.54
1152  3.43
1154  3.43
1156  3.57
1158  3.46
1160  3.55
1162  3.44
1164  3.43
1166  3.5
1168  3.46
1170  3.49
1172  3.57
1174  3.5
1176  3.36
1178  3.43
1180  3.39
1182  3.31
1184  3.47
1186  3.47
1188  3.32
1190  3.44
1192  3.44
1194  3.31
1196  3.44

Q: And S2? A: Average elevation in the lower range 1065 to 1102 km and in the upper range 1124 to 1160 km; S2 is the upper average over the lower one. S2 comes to 1.03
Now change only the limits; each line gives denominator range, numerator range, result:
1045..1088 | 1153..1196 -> 1.03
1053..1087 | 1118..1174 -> 1.05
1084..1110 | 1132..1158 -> 1.03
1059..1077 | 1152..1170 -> 1.05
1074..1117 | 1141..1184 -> 1.01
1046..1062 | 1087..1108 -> 1.05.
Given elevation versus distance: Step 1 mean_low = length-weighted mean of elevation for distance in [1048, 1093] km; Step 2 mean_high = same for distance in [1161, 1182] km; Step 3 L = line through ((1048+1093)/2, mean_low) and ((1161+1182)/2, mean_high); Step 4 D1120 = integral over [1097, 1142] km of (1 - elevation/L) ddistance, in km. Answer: -1.1 km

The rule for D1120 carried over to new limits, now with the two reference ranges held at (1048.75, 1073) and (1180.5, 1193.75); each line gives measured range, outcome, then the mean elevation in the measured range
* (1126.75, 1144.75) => -0.8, 3.51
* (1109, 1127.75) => -0.8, 3.48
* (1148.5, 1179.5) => -0.9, 3.48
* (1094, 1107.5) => -0.4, 3.42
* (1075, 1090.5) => -0.6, 3.42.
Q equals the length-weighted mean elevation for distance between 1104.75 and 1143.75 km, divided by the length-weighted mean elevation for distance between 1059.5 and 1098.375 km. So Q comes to 1.0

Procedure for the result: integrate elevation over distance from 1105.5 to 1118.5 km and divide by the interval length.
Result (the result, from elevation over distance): 3.48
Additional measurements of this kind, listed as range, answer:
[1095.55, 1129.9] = 3.46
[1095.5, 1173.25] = 3.49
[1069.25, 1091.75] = 3.41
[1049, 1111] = 3.37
